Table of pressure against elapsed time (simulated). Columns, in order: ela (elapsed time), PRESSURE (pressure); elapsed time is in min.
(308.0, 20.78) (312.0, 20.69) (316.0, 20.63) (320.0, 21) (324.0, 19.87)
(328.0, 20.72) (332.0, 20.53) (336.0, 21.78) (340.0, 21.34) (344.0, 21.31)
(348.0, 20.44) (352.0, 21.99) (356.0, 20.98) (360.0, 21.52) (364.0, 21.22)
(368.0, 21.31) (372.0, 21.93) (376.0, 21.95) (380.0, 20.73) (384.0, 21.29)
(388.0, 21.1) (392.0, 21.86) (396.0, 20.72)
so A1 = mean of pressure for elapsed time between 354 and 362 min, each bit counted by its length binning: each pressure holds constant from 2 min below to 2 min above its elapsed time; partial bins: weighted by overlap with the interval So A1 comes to 21.2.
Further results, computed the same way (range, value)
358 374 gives 21.5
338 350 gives 21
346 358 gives 21.1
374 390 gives 21.3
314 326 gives 20.5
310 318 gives 20.7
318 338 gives 20.8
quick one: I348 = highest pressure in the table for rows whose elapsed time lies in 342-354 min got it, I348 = 21.99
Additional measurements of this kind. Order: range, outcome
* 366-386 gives 21.95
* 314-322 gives 21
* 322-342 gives 21.78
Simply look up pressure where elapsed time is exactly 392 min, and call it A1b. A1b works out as 21.86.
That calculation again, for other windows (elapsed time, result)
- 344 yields 21.31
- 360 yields 21.52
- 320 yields 21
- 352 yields 21.99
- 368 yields 21.31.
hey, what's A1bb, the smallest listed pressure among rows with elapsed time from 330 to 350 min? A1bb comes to 20.44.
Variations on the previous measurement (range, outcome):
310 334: 19.87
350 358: 20.98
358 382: 20.73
